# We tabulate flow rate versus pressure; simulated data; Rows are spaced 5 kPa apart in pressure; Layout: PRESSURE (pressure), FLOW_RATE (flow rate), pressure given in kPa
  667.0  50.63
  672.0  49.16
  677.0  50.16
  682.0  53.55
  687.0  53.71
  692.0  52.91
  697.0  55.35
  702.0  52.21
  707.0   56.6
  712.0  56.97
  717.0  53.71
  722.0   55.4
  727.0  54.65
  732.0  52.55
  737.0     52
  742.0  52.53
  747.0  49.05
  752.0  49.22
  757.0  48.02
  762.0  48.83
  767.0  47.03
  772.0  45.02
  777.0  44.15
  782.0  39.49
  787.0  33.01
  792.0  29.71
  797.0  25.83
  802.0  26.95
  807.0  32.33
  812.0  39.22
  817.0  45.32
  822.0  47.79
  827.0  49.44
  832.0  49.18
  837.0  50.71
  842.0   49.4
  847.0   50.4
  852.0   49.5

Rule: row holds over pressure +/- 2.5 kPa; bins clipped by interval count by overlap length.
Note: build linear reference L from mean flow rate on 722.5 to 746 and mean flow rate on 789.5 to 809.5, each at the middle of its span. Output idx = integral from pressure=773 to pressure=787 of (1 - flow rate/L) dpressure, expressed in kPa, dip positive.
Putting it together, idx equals -1.8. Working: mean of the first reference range 52.9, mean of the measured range 40.6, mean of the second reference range 28.7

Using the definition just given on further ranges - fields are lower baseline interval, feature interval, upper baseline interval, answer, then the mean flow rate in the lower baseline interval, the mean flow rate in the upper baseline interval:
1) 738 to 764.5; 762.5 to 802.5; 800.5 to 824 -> 6.19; 49.7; 38.6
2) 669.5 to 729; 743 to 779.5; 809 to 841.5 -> 2.04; 53.7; 46.9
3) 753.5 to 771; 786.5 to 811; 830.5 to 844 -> 9.49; 47.8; 49.8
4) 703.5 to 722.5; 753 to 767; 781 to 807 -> -2.47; 55.5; 30.6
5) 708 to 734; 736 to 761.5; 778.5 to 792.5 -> -1.94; 54.8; 35.4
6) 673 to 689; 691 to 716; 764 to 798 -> -2.98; 52.1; 38.4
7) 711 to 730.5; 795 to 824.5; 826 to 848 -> 8.40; 54.9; 49.8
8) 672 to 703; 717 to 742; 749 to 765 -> -1.63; 52.7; 48.6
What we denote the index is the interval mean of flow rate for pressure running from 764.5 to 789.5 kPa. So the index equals 41.7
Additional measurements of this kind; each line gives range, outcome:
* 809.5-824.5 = 44.1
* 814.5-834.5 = 47.9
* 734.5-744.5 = 52.3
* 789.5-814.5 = 30.8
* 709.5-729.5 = 55.2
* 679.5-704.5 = 53.5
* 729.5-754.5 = 51.1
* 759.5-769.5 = 47.9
